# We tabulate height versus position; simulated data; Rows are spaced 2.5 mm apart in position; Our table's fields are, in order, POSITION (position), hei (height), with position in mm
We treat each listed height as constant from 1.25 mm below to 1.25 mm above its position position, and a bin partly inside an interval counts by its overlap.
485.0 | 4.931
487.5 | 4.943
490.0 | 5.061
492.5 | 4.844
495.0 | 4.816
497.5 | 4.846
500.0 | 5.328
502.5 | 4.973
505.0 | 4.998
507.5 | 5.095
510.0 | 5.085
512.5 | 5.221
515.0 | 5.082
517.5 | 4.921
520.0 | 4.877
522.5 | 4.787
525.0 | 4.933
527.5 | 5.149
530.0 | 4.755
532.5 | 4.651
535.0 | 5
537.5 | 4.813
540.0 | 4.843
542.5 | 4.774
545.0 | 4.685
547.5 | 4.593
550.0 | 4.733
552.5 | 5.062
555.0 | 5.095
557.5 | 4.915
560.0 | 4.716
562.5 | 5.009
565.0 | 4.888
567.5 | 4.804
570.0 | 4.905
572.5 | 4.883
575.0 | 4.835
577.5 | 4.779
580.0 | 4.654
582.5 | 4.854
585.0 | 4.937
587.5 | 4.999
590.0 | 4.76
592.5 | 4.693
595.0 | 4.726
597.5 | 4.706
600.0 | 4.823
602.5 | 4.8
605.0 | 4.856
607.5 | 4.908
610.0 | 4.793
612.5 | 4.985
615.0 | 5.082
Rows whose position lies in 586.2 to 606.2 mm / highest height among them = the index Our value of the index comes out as 4.999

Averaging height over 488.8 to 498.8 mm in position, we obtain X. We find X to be 4.89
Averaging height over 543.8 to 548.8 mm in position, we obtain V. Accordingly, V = 4.64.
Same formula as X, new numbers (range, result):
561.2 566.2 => 4.95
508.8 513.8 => 5.15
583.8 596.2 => 4.82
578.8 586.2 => 4.82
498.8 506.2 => 5.1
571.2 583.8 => 4.8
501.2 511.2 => 5.04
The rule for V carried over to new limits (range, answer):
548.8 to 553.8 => 4.9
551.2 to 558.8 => 5.02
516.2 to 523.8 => 4.86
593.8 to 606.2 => 4.78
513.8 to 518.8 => 5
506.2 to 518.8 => 5.08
